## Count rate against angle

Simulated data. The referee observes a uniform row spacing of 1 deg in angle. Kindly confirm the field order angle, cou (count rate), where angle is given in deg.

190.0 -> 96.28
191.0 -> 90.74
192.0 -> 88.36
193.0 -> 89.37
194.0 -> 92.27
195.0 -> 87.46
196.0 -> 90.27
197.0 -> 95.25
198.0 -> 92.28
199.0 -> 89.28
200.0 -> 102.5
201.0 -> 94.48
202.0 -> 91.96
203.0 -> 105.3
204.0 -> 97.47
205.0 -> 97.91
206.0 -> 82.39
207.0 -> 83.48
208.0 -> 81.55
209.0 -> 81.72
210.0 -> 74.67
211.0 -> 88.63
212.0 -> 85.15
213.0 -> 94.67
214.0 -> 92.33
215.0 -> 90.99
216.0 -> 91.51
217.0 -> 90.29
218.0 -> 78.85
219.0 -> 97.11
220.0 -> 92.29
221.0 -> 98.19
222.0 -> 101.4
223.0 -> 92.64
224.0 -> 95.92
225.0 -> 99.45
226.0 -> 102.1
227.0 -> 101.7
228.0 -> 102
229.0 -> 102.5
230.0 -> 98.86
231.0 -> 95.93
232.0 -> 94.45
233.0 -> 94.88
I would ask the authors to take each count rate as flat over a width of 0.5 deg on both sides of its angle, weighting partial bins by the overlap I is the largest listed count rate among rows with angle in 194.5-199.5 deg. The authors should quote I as 95.25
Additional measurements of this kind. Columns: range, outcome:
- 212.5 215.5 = 94.67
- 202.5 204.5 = 105.3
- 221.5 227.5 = 102.1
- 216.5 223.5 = 101.4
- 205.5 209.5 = 83.48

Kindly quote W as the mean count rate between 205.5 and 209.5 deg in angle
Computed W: 82.3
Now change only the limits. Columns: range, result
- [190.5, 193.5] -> 89.5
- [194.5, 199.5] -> 90.9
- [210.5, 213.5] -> 89.5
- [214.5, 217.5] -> 90.9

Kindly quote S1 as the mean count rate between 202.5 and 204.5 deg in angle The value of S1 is 101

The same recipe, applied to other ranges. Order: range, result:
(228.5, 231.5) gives 99.1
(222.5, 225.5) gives 96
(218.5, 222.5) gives 97.2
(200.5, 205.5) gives 97.4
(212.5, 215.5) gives 92.7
